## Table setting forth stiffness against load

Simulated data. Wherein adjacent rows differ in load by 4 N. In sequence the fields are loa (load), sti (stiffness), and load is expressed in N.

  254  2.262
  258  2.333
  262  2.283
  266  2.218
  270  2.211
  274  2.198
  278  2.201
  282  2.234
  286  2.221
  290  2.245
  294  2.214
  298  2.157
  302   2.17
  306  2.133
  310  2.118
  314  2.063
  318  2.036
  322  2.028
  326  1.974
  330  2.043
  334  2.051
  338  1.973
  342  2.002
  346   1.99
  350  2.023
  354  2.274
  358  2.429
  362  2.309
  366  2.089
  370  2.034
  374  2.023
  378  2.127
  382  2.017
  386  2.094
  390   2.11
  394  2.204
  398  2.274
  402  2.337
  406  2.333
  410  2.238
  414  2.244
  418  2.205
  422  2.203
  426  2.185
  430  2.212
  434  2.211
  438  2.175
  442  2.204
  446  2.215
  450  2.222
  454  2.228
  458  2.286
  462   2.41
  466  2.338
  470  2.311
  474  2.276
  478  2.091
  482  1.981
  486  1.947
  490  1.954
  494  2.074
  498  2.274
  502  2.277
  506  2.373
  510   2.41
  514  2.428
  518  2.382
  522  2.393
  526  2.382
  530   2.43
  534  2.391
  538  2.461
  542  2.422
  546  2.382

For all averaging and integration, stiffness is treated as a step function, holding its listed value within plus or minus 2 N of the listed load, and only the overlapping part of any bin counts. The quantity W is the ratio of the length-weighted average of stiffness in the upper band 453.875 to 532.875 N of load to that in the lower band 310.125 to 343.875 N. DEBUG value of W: 1.1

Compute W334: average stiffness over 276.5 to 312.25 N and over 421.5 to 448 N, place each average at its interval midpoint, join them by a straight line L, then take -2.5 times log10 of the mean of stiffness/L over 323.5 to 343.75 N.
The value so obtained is 0.09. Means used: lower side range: 2.19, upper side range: 2.2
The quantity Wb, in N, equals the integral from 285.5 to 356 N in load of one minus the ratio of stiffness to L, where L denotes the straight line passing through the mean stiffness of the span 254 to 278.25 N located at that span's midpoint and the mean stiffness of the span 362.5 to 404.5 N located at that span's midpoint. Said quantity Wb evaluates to 3.3 N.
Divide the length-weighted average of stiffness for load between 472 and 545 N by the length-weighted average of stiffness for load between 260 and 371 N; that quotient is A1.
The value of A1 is 1.1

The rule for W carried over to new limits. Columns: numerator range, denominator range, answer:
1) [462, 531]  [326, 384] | 1.08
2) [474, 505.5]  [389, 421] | 0.94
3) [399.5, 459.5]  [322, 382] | 1.07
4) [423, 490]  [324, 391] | 1.05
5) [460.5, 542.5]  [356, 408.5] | 1.05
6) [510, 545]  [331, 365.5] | 1.13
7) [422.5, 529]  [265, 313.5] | 1.02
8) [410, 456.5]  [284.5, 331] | 1.04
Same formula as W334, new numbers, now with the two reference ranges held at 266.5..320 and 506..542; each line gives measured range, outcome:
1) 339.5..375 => 0.05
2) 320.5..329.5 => 0.10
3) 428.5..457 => 0.05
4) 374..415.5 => 0.04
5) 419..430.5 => 0.05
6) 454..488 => 0.07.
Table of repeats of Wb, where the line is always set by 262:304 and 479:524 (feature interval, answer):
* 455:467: -0.62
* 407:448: 0.13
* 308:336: 2.13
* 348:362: -0.23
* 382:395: 0.61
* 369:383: 1.03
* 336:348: 1.22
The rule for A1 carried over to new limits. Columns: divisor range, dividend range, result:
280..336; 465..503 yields 1.01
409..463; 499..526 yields 1.07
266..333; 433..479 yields 1.05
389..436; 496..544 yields 1.07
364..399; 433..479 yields 1.07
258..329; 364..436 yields 1.01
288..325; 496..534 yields 1.12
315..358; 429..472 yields 1.10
